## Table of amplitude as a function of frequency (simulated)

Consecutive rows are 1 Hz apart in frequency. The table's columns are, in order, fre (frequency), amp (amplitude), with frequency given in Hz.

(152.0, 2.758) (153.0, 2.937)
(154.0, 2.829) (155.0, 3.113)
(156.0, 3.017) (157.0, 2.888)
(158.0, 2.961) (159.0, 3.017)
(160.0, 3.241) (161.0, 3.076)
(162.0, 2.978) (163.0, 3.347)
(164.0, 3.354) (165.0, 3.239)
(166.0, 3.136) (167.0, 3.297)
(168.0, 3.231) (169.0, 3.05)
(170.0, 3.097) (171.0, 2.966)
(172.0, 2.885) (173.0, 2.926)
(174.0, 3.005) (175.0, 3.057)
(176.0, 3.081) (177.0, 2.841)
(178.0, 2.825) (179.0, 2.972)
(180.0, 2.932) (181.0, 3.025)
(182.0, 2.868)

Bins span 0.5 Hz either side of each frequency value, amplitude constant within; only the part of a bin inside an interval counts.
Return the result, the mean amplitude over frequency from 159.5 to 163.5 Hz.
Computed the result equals 3.16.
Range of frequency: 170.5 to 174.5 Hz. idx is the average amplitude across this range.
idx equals 2.95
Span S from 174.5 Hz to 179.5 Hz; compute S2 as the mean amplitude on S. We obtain 2.96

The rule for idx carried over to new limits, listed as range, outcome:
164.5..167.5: 3.22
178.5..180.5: 2.95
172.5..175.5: 3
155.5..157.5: 2.95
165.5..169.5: 3.18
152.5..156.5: 2.97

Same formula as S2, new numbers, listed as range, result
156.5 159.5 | 2.96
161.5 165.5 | 3.23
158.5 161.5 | 3.11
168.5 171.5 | 3.04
